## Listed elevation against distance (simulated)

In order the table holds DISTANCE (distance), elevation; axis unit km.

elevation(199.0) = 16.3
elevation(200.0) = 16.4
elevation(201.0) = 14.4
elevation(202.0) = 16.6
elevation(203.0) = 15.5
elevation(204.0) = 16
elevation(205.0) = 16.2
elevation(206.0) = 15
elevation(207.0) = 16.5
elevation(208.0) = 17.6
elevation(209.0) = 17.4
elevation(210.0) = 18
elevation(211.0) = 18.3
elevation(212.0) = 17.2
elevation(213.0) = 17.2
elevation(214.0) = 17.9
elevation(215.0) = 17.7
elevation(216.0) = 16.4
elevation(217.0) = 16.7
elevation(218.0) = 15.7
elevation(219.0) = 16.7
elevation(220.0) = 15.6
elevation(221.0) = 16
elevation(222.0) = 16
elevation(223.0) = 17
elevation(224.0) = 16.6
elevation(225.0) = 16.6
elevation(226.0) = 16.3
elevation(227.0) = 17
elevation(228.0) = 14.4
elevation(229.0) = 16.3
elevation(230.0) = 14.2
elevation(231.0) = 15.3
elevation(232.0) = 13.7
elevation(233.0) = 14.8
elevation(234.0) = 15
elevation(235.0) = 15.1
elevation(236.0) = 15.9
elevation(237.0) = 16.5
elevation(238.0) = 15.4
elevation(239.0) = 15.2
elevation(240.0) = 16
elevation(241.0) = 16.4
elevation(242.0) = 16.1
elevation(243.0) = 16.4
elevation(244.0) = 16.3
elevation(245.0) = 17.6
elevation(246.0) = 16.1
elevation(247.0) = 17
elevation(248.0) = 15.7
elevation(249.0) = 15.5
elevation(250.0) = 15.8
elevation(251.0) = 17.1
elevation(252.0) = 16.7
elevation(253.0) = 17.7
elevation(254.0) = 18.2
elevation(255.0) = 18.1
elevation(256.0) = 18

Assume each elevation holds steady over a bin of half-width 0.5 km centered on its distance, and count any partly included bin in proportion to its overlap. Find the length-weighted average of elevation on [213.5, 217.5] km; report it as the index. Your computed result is 17.2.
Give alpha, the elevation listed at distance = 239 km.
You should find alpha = 15.2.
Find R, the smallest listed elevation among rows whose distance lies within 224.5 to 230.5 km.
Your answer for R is 14.2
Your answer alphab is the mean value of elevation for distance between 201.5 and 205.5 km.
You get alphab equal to 16.1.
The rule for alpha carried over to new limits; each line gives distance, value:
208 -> 17.6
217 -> 16.7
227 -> 17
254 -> 18.2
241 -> 16.4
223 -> 17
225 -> 16.6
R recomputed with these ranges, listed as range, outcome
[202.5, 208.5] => 15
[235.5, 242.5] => 15.2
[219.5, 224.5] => 15.6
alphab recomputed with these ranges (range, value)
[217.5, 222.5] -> 16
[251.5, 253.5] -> 17.2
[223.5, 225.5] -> 16.6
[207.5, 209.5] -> 17.5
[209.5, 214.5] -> 17.7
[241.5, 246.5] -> 16.5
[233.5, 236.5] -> 15.3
